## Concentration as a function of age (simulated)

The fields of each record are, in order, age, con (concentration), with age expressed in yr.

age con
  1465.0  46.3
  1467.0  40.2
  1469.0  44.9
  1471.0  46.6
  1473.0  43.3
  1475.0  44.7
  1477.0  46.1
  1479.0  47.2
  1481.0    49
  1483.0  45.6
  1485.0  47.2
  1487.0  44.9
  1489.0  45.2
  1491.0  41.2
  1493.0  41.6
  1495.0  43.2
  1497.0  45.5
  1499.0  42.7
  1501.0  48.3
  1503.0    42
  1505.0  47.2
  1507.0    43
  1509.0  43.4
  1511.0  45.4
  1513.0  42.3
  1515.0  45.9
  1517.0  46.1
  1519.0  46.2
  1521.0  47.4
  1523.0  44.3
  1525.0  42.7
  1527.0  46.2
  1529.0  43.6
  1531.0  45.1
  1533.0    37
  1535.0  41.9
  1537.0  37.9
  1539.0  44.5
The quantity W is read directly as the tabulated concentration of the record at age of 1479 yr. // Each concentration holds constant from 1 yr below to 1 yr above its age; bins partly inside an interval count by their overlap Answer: 47.2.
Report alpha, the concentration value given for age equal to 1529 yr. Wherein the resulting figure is 43.6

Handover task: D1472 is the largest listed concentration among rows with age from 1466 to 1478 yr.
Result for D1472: 46.6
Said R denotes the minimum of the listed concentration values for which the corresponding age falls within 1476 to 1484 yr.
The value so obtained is 45.6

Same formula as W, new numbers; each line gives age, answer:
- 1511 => 45.4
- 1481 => 49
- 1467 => 40.2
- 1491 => 41.2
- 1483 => 45.6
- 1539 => 44.5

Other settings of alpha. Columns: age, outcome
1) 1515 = 45.9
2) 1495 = 43.2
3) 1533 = 37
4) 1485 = 47.2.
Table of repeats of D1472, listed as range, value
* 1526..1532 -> 46.2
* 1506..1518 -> 46.1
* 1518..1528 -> 47.4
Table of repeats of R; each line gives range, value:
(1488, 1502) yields 41.2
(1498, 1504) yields 42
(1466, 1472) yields 40.2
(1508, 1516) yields 42.3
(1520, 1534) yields 37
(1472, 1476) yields 43.3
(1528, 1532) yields 43.6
